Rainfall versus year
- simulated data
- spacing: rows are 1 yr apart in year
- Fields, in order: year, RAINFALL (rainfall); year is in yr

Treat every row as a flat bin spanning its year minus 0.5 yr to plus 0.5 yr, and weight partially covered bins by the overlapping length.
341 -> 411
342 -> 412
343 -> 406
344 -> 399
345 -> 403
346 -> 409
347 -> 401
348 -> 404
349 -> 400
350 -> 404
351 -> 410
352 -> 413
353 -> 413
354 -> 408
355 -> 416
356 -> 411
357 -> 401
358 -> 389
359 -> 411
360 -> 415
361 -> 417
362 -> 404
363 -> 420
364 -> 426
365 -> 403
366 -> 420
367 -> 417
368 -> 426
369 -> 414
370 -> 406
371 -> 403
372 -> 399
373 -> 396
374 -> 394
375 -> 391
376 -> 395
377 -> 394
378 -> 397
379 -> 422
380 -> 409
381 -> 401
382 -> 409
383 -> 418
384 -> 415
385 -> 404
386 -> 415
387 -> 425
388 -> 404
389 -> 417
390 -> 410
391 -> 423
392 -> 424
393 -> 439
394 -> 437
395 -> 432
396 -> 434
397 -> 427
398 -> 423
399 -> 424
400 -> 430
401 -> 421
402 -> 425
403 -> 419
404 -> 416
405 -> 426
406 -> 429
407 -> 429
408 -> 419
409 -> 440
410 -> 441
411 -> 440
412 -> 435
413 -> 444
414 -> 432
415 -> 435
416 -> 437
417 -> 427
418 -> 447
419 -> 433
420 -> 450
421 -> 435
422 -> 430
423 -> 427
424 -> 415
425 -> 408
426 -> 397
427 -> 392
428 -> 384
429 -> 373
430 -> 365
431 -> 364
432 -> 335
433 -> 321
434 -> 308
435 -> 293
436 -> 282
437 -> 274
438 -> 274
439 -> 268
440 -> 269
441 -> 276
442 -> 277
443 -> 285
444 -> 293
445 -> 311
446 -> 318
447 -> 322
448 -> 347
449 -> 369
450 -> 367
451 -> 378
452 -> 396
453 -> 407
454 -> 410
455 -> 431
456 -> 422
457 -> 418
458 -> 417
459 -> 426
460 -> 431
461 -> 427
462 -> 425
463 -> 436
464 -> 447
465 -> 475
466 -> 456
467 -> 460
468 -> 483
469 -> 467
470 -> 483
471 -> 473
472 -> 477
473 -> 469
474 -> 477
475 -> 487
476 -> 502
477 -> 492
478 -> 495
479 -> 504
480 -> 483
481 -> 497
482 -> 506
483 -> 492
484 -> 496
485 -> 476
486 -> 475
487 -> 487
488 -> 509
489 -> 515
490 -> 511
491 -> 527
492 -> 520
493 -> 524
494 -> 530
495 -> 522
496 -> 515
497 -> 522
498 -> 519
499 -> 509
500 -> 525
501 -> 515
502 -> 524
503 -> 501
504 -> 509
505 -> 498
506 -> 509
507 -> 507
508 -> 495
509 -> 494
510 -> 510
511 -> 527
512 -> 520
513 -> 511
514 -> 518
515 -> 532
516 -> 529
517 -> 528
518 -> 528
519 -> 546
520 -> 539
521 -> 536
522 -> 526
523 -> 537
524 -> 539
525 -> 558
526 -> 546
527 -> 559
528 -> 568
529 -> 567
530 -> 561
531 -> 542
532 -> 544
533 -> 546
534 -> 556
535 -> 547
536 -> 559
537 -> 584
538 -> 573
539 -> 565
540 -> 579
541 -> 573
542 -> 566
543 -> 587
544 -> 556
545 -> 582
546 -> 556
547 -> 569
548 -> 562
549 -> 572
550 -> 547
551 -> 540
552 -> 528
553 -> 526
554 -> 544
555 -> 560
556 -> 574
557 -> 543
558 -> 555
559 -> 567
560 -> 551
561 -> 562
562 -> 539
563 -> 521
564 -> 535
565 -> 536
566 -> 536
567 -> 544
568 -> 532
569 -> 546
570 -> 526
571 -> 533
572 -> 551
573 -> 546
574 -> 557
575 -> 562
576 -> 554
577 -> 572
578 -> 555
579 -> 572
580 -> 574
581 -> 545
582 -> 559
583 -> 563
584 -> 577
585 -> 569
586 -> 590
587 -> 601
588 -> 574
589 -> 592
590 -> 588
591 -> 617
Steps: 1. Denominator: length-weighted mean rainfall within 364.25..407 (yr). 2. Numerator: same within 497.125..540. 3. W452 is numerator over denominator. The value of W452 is 1.29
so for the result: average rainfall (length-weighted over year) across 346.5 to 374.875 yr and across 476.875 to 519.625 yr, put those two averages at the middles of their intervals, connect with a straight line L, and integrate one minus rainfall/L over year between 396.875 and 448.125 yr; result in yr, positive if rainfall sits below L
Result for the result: 8.16 yr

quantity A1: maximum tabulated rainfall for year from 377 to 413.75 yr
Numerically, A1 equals 444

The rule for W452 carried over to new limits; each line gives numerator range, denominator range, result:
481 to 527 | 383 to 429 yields 1.22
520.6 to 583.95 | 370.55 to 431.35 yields 1.33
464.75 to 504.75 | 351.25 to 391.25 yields 1.22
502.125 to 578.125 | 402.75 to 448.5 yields 1.45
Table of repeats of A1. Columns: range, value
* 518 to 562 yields 587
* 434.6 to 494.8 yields 530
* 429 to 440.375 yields 373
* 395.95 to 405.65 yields 434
